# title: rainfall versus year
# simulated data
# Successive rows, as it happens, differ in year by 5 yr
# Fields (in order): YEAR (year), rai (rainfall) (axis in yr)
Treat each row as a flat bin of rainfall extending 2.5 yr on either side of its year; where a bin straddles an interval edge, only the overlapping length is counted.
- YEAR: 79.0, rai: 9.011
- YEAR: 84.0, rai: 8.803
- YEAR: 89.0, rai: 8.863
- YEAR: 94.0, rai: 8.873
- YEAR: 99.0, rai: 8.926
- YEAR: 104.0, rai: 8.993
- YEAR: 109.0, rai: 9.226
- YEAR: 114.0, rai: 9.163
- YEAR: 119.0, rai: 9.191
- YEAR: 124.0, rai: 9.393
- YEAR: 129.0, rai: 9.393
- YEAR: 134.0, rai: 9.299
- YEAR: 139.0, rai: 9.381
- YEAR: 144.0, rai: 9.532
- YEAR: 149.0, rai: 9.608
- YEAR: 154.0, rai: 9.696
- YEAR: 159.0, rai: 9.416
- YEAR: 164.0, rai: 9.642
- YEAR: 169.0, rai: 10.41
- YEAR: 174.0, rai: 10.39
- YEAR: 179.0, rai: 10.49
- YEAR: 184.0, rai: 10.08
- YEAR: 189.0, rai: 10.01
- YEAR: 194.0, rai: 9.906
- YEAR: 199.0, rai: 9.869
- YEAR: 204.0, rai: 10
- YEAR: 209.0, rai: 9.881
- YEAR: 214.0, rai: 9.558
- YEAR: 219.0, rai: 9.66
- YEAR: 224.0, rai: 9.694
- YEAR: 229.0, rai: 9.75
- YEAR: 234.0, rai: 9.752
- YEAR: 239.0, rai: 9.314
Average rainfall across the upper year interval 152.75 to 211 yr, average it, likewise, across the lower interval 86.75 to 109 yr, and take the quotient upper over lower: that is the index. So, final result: 1.12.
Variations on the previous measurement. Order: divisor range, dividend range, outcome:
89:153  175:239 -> 1.07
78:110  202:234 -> 1.09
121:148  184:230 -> 1.05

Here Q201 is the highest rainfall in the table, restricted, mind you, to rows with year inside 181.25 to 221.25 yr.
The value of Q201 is 10.08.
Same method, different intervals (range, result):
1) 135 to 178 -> 10.41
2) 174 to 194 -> 10.49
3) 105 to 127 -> 9.393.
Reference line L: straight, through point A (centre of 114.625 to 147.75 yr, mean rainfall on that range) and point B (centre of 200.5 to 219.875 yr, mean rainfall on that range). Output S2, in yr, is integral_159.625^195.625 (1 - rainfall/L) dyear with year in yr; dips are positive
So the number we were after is -1.83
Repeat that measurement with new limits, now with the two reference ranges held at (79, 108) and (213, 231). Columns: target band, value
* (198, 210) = -0.45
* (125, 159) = -1.01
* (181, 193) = -0.73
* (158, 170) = -0.60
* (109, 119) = -0.16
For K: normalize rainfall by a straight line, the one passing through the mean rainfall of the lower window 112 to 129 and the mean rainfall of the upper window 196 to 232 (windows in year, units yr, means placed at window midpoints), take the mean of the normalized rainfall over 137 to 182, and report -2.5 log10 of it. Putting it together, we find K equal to -0.04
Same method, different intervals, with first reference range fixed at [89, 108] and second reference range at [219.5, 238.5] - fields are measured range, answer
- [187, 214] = -0.04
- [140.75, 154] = -0.04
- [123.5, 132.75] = -0.03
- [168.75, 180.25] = -0.12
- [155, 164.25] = -0.03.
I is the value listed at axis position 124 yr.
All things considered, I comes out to 9.393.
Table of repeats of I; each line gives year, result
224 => 9.694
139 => 9.381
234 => 9.752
